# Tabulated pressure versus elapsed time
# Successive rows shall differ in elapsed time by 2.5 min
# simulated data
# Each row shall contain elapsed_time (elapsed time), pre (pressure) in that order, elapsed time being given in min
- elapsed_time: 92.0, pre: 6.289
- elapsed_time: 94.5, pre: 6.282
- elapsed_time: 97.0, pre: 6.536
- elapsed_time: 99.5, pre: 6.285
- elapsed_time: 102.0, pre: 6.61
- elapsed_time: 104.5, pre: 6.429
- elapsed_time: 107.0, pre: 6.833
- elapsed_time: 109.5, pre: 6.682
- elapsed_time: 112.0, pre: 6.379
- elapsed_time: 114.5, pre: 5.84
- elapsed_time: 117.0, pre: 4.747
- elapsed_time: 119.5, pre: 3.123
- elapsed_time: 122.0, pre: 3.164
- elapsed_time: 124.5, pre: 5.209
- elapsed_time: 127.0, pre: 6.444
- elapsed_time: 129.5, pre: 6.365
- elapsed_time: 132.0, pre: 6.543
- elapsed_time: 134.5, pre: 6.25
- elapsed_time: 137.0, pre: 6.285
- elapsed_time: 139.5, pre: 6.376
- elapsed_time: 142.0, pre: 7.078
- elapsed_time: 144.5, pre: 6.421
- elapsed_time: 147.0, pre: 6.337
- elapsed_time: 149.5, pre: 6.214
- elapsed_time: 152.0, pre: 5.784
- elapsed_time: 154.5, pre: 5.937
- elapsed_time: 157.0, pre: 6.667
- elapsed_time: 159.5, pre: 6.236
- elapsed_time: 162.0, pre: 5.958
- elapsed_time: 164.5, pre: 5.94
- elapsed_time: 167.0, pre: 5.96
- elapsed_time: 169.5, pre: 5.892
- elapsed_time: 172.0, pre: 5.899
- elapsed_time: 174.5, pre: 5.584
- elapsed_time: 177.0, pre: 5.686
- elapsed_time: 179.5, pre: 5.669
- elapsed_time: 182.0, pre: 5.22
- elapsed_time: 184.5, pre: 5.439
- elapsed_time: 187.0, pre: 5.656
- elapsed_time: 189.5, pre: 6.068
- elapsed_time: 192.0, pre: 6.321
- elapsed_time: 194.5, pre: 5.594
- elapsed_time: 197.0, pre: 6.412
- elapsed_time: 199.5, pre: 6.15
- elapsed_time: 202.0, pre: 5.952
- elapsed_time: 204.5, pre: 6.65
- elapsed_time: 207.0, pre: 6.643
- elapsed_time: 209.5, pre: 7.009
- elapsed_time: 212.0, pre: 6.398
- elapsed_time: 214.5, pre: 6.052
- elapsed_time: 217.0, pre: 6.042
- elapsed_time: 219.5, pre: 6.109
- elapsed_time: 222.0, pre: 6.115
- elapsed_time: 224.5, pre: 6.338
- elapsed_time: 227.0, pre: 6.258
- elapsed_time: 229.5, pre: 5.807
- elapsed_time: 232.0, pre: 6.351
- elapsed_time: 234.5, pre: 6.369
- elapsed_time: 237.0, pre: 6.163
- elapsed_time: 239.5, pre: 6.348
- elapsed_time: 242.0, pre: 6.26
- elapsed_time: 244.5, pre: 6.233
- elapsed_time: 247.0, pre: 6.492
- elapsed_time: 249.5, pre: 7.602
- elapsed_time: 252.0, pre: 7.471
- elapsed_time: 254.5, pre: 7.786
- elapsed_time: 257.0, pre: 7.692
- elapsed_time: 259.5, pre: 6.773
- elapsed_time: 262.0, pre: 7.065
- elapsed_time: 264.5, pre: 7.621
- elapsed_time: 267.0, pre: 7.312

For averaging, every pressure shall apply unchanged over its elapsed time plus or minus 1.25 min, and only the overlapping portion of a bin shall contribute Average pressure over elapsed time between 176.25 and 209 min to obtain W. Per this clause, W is 5.99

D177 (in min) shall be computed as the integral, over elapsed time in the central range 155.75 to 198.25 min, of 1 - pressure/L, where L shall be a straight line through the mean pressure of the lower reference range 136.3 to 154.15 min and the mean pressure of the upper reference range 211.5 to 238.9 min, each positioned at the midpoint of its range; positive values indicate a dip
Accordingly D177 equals 2.58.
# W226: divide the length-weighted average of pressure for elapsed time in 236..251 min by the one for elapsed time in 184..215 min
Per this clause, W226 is 1.1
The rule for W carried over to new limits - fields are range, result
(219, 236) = 6.2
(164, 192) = 5.75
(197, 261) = 6.52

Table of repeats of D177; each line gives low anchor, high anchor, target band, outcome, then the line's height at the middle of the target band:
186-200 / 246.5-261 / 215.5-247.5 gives 3.0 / 6.86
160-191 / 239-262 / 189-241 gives 1.2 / 6.41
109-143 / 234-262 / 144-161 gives -0.7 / 5.97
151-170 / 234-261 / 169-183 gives 1.2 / 6.2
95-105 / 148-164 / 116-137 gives 3.3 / 6.3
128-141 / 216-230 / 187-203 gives 0.4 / 6.21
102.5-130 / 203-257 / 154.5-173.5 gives -0.3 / 5.97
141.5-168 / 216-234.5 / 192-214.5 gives -0.6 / 6.18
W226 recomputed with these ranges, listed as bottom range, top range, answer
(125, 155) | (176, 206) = 0.94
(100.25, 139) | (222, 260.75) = 1.14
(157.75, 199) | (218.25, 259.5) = 1.12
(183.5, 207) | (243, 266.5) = 1.18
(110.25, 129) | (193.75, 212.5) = 1.25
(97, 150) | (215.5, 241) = 1.03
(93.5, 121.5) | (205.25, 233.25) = 1.07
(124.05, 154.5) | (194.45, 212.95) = 1.02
